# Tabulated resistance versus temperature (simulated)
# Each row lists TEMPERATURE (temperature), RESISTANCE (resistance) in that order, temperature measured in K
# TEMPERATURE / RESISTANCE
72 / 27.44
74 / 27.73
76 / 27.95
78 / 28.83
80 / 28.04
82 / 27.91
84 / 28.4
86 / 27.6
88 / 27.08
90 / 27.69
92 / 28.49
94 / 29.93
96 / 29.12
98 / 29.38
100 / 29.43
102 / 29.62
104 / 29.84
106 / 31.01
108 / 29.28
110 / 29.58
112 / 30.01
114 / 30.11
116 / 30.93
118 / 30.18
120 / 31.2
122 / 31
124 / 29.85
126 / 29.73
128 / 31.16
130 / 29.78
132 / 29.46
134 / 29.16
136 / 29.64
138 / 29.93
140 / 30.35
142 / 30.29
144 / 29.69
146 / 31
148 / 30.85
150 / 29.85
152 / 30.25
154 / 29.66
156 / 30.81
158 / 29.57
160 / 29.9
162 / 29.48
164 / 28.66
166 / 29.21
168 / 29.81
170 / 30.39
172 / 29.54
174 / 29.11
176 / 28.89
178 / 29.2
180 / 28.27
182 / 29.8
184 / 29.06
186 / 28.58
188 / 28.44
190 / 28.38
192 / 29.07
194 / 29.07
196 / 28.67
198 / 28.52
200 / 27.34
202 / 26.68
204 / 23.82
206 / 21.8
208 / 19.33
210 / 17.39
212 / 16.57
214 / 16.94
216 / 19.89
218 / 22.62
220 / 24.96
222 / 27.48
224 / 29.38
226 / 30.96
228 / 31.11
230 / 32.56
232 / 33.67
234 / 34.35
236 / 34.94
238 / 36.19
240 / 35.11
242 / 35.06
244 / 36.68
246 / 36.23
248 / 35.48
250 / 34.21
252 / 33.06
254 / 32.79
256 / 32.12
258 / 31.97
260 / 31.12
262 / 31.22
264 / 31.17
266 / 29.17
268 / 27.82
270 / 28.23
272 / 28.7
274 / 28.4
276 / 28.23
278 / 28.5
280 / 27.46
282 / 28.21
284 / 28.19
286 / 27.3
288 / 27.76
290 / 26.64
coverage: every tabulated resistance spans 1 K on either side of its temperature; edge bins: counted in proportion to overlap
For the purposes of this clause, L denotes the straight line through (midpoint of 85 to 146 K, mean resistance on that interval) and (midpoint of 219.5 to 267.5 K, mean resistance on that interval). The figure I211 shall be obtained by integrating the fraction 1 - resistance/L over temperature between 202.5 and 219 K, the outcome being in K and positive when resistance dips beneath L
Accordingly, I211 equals 6.1 K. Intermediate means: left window 29.7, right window 32.6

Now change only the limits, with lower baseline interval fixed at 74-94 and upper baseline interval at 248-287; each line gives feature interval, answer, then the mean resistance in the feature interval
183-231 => 5.9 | 25.8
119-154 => -1.9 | 30.2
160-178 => -0.3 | 29.4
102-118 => -1.0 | 30.1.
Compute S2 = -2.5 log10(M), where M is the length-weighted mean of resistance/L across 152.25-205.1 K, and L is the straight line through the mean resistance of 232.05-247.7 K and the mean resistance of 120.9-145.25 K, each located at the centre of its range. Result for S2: 0.12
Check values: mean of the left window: 30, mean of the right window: 35.4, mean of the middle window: 28.9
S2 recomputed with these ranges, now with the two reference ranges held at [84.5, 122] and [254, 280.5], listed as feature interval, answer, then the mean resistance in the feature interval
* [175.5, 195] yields 0.03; 28.9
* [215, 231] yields 0.09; 27.4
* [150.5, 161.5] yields -0.02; 30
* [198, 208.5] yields 0.21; 24.5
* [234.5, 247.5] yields -0.20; 35.6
